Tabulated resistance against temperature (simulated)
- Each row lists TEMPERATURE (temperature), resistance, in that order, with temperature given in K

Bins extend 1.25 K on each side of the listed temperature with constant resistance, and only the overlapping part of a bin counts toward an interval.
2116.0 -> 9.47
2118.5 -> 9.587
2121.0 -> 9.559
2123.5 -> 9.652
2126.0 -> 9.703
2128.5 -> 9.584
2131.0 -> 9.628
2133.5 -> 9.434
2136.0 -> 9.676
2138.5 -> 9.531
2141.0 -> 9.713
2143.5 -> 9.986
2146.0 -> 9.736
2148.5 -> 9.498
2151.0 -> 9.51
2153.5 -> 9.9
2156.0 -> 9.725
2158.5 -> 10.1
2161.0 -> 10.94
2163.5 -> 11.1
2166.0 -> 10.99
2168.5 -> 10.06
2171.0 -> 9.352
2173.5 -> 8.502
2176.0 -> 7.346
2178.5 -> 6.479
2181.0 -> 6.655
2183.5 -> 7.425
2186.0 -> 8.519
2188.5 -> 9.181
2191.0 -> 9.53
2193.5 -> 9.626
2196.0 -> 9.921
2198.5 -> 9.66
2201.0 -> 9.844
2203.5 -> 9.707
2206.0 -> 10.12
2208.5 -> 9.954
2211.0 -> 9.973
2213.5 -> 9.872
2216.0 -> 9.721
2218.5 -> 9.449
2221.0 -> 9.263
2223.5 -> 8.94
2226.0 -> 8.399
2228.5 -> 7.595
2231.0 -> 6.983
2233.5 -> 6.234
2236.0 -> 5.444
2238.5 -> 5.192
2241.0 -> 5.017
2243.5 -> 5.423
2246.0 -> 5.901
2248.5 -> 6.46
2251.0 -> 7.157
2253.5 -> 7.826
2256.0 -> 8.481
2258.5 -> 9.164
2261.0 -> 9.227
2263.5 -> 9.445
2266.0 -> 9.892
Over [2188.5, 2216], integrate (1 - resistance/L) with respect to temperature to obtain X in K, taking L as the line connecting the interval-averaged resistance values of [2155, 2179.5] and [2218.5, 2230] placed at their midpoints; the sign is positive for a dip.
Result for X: -2.6 K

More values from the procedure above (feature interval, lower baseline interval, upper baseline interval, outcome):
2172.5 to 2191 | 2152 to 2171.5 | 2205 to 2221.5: 4.1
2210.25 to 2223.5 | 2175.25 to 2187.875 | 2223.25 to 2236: -4.1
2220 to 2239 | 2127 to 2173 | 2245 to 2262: 2.2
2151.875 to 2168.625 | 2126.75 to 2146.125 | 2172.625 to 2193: -3.1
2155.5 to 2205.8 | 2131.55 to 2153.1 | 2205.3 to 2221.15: 2.5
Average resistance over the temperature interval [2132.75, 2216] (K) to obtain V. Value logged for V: 9.45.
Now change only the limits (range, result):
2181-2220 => 9.41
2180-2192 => 8.27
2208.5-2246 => 7.7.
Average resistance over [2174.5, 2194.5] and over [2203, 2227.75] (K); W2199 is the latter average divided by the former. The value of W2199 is 1.18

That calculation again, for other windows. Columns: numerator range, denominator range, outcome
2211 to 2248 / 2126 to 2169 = 0.75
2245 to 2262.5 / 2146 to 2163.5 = 0.78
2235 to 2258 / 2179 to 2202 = 0.73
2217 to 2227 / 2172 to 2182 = 1.24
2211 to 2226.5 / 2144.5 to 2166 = 0.93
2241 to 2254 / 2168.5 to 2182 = 0.80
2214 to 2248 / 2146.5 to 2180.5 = 0.77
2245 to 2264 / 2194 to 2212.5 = 0.80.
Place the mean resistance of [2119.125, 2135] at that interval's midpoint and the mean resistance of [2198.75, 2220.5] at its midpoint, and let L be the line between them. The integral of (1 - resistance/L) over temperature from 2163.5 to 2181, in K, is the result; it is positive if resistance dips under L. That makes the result 1.6 K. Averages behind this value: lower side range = 9.59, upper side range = 9.8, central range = 8.8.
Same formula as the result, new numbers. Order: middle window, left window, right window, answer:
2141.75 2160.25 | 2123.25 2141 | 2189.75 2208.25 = -0.3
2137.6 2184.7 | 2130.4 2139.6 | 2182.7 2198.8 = 0.4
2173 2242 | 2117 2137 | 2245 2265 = 1.8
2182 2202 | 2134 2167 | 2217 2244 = -1.6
